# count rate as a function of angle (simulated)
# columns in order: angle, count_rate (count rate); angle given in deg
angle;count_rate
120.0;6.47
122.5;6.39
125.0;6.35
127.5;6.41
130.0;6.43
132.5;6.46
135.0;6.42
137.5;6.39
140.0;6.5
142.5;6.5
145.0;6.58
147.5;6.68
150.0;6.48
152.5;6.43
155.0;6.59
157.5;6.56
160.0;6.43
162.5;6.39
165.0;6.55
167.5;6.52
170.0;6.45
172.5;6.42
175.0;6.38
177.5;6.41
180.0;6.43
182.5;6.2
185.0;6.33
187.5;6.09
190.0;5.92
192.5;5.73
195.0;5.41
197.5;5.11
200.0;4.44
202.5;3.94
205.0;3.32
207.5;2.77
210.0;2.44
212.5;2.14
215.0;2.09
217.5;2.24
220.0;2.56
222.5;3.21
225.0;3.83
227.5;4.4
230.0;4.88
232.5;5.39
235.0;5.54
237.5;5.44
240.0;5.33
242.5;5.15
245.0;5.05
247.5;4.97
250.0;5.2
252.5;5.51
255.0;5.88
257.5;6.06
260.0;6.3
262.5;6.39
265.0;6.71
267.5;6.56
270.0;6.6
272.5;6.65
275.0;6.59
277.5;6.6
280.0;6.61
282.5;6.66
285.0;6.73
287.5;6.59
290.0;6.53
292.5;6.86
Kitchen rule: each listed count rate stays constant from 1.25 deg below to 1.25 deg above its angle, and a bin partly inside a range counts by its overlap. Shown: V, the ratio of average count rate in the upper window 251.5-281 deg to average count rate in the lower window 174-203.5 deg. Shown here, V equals 1.12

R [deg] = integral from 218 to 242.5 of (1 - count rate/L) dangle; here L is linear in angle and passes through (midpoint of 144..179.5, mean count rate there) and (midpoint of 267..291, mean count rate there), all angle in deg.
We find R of 7.8 deg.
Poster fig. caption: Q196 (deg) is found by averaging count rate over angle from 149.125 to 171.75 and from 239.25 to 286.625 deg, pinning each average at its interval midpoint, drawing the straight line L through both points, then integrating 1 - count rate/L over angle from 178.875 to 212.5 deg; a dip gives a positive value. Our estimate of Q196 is 8.1 deg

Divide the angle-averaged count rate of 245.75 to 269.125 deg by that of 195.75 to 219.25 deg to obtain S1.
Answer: 1.86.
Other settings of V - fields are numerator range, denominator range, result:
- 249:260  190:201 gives 1.09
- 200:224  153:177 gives 0.44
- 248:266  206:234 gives 1.81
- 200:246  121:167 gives 0.60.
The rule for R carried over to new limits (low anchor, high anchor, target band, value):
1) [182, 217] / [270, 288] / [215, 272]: 5.8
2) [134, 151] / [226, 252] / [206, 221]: 8.5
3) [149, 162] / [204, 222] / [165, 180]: -3.2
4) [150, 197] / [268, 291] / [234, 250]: 3.1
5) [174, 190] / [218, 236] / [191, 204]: 1.5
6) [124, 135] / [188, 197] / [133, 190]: -3.8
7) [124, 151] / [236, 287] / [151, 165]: -0.2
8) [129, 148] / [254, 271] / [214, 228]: 7.4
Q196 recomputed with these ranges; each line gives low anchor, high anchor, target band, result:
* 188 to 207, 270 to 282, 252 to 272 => 0.0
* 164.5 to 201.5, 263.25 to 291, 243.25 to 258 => 2.4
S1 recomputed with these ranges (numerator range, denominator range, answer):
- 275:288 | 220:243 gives 1.42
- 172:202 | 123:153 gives 0.90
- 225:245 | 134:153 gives 0.78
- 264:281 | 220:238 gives 1.47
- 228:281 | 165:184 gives 0.91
